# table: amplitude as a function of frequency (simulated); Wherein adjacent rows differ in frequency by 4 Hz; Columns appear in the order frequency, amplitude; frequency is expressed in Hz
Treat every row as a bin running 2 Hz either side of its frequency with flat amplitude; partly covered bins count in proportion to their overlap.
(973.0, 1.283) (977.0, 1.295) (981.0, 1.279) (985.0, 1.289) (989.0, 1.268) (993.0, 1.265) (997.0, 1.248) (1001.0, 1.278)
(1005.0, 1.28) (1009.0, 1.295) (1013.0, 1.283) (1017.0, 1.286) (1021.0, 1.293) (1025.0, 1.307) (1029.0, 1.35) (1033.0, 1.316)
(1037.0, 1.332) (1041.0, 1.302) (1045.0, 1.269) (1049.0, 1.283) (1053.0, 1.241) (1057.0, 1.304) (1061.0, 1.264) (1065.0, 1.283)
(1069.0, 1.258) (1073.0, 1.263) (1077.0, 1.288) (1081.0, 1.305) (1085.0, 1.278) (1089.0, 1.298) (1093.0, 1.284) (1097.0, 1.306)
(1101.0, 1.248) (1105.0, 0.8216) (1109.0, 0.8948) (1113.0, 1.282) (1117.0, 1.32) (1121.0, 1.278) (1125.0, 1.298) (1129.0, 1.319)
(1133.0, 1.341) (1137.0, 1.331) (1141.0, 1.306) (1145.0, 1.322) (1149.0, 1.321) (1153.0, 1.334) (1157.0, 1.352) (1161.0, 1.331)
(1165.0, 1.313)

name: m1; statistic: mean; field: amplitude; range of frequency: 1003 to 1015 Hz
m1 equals 1.29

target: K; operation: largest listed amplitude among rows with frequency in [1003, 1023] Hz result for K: 1.295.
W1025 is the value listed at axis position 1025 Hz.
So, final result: 1.307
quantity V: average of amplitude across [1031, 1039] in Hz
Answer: 1.32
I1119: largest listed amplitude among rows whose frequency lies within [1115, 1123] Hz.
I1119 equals 1.32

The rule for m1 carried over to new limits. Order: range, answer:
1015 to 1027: 1.3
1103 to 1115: 0.999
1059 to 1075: 1.27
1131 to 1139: 1.34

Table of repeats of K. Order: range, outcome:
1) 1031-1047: 1.332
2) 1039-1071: 1.304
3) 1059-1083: 1.305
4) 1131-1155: 1.341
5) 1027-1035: 1.35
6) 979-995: 1.289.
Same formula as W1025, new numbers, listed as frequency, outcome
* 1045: 1.269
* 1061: 1.264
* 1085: 1.278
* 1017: 1.286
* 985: 1.289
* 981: 1.279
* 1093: 1.284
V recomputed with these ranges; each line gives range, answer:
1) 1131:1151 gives 1.32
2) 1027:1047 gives 1.31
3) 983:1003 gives 1.27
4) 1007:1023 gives 1.29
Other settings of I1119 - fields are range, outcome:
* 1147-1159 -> 1.352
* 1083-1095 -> 1.298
